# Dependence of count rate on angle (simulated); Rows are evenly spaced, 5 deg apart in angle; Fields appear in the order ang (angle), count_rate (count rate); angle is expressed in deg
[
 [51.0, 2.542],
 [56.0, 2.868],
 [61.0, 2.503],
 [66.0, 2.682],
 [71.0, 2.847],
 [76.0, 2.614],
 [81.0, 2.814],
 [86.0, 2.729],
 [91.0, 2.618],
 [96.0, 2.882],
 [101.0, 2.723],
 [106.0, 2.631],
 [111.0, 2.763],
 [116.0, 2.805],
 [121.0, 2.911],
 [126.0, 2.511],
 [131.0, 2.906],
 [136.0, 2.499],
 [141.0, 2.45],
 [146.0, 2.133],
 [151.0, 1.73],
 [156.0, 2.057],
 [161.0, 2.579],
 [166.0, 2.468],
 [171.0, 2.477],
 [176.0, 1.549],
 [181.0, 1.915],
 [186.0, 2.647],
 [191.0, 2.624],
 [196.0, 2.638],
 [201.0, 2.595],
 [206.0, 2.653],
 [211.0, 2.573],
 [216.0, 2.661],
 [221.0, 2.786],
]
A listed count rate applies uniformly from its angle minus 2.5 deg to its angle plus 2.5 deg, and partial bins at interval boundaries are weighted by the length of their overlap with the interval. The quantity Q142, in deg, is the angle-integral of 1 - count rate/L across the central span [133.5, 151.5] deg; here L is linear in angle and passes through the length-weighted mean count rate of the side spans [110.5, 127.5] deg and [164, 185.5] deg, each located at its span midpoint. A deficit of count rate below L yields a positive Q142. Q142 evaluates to 1.8 deg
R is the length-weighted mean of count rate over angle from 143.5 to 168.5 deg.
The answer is 2.19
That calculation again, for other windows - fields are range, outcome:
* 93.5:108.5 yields 2.75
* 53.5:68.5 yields 2.68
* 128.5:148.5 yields 2.5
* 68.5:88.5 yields 2.75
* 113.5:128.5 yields 2.74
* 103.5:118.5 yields 2.73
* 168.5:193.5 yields 2.24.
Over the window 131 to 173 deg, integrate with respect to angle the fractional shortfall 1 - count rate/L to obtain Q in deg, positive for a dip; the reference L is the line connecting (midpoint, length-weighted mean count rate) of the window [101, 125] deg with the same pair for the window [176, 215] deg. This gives 4.6 deg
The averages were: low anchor 2.76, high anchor 2.46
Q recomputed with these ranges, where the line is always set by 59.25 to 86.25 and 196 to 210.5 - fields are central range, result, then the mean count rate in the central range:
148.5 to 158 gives 2.7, 1.88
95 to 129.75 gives -0.9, 2.75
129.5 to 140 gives 0.1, 2.65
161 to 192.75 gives 4.1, 2.3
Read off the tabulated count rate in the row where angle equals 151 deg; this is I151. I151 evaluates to 1.73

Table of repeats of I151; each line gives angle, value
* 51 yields 2.542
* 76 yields 2.614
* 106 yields 2.631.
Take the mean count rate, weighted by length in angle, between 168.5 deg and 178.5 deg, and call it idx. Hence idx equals 2.01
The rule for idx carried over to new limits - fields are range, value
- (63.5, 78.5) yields 2.71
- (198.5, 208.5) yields 2.62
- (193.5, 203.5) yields 2.62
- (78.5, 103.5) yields 2.75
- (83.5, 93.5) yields 2.67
